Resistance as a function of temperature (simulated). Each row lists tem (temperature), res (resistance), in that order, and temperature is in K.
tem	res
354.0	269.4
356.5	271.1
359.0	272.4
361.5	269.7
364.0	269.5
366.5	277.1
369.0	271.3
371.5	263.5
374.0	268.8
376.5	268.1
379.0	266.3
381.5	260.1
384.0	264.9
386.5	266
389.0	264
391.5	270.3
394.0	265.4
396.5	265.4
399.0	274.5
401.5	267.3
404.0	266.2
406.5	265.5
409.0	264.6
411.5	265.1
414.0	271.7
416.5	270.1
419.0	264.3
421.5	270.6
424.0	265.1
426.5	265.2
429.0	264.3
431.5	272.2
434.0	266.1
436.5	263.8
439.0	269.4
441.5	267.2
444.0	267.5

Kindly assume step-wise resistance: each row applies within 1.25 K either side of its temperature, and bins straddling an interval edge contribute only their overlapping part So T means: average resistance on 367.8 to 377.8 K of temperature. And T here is 268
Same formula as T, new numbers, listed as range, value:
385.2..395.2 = 266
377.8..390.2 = 264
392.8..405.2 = 268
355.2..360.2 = 272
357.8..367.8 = 272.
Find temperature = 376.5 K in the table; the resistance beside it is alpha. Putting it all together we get 268.1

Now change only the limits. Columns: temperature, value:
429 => 264.3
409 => 264.6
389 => 264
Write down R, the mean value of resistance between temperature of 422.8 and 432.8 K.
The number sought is 267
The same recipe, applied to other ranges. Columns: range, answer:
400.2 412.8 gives 266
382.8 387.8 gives 265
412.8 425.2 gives 268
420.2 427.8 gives 267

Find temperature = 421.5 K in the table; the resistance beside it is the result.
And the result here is 270.6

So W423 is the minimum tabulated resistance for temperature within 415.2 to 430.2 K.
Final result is 264.3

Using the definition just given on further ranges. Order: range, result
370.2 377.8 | 263.5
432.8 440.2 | 263.8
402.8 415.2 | 264.6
